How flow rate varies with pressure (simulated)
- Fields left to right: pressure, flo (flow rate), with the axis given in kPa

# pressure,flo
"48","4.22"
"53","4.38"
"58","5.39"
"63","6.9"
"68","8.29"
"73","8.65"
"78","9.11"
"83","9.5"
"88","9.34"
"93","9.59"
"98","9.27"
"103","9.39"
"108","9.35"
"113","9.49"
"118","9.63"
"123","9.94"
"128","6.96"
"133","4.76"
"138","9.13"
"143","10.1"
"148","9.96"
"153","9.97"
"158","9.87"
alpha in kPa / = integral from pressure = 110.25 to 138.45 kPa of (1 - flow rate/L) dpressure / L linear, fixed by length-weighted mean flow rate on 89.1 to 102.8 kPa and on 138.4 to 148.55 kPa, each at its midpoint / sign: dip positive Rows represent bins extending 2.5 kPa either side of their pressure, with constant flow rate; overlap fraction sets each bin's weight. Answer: 4.08 kPa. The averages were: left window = 9.41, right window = 9.86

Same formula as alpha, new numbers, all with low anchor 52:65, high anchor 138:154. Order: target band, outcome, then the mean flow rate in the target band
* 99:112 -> -2.40 kPa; 9.37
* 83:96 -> -4.26 kPa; 9.46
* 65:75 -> -3.52 kPa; 8.38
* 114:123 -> -1.21 kPa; 9.69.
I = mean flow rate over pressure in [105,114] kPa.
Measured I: 9.41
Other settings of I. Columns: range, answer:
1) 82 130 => 9.26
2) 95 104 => 9.33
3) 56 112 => 8.67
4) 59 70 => 7.26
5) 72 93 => 9.24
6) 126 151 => 8.24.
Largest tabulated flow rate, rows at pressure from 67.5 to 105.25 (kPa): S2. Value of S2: 9.59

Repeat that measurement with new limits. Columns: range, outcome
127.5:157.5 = 10.1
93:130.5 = 9.94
